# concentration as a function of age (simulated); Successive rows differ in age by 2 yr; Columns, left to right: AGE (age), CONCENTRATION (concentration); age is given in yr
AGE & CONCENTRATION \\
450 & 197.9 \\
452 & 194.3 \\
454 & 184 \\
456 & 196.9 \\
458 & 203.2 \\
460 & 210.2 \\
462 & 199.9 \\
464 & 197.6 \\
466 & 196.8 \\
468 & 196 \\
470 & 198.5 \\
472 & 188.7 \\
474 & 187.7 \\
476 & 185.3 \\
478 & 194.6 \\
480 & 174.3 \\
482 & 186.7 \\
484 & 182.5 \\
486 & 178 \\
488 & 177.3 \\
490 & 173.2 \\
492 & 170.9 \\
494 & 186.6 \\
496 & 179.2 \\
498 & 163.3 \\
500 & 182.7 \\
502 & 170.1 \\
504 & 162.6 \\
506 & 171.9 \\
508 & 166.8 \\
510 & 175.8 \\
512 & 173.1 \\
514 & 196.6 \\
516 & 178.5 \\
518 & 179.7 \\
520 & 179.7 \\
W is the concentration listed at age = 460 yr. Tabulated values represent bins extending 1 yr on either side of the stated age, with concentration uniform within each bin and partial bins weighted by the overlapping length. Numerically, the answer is 210.2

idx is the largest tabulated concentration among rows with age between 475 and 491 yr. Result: 194.6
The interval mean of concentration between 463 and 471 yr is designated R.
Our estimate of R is 197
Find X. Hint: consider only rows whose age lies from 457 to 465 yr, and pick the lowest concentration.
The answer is 197.6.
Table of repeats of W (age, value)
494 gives 186.6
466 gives 196.8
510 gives 175.8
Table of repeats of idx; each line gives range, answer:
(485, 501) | 186.6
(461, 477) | 199.9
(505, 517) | 196.6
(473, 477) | 187.7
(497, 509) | 182.7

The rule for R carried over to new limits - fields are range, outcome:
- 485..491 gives 176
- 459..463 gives 205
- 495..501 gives 175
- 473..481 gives 185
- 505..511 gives 172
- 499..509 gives 171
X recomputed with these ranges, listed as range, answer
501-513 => 162.6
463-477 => 185.3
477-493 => 170.9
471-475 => 187.7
